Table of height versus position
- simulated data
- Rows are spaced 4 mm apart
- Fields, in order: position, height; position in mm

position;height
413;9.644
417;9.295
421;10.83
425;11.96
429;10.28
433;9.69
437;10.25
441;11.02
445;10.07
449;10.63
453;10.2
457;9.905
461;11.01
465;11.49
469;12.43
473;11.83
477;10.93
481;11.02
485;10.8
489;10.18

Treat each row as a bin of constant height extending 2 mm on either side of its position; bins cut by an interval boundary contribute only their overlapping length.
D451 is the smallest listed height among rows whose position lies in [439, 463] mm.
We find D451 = 9.905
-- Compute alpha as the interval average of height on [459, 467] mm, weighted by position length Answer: 11.2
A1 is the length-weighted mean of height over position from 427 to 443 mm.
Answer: 10.3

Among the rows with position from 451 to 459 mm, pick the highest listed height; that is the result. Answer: 10.2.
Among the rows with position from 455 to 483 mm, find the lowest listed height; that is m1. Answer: 9.905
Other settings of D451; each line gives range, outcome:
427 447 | 9.69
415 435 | 9.295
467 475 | 11.83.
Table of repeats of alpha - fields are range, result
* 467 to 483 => 11.6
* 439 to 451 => 10.6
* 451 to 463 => 10.4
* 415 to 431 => 10.6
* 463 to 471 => 12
